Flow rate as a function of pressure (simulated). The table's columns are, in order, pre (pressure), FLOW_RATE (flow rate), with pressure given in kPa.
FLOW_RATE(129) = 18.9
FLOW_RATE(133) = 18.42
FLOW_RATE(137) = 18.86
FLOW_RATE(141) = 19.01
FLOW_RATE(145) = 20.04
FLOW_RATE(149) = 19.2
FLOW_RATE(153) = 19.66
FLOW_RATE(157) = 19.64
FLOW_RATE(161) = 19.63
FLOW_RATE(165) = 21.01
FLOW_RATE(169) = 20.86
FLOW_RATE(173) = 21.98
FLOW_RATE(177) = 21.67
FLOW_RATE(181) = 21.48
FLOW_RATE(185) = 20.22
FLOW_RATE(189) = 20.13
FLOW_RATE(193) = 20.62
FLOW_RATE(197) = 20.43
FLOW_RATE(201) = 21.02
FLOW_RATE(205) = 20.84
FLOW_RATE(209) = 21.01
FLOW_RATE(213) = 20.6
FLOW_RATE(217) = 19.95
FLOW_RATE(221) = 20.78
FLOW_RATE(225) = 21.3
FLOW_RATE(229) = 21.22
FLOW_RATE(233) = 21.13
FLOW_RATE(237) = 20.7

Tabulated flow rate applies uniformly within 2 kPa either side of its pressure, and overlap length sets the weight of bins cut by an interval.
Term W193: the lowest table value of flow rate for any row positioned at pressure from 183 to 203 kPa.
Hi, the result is 20.13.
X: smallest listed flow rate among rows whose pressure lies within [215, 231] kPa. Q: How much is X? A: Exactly 19.95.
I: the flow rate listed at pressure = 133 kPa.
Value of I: 18.42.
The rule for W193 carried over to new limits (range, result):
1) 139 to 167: 19.01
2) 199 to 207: 20.84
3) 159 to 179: 19.63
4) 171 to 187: 20.22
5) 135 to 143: 18.86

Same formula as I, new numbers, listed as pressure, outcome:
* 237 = 20.7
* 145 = 20.04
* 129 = 18.9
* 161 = 19.63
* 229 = 21.22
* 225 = 21.3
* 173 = 21.98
